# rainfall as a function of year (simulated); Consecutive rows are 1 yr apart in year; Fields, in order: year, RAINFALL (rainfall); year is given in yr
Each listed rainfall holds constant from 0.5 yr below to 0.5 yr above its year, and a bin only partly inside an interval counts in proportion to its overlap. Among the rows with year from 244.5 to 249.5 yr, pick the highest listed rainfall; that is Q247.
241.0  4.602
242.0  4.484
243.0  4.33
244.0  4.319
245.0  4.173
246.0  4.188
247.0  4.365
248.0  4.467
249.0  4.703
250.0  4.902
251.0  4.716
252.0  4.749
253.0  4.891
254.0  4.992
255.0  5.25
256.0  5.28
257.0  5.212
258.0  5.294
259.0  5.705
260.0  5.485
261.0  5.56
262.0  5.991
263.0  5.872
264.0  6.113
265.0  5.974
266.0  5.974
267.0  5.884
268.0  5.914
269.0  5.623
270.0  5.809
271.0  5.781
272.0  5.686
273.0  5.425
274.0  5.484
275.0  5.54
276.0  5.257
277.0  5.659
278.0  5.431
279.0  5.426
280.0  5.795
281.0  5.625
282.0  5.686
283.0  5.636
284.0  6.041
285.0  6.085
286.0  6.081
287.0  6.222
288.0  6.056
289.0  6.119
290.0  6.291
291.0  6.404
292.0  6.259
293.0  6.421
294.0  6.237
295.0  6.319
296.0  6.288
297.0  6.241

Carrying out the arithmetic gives 4.703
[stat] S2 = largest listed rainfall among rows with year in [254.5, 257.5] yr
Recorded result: 5.28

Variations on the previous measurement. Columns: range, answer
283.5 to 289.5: 6.222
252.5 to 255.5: 5.25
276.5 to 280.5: 5.795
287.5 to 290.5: 6.291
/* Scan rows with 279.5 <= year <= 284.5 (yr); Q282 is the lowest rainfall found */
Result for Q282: 5.625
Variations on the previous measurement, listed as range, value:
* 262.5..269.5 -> 5.623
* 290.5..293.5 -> 6.259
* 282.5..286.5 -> 5.636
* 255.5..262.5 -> 5.212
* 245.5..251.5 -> 4.188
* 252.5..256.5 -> 4.891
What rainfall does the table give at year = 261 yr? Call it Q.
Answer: 5.56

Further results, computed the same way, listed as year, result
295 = 6.319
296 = 6.288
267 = 5.884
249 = 4.703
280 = 5.795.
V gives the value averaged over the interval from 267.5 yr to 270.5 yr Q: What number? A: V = 5.78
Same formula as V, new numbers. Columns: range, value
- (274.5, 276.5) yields 5.4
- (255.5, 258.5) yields 5.26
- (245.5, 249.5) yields 4.43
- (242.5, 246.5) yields 4.25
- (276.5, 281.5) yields 5.59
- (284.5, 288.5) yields 6.11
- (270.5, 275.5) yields 5.58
